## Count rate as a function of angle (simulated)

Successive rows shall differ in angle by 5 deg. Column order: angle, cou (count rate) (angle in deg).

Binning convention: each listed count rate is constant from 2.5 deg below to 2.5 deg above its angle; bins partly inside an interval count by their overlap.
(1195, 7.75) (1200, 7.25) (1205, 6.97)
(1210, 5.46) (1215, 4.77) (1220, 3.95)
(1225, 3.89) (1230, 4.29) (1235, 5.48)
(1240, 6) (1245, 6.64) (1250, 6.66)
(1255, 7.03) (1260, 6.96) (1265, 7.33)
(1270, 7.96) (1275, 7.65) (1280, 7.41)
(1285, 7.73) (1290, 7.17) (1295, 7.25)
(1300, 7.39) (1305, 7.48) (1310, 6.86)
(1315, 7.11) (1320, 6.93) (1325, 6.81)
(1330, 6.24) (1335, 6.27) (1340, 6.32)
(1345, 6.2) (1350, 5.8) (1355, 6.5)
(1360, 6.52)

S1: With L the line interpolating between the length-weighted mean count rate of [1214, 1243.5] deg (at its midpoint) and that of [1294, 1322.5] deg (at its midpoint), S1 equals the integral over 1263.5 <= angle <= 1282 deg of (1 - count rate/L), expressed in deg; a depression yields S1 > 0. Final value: -4.6 deg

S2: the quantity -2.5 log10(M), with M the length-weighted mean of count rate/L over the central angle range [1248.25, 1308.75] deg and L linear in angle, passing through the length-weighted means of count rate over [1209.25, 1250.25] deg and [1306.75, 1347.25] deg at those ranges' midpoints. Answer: -0.241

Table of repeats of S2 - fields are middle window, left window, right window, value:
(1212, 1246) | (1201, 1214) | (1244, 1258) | 0.30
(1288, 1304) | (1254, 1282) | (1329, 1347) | -0.05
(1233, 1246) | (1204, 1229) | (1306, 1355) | -0.16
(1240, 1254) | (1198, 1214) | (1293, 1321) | 0.02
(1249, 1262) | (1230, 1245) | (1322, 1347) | -0.19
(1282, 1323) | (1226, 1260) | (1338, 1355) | -0.19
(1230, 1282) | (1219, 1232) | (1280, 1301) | -0.21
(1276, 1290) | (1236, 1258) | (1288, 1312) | -0.07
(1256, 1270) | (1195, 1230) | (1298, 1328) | -0.16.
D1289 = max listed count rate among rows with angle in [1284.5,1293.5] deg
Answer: 7.73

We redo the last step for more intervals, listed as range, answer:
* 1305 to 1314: 7.48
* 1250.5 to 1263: 7.03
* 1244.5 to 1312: 7.96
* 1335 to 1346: 6.32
